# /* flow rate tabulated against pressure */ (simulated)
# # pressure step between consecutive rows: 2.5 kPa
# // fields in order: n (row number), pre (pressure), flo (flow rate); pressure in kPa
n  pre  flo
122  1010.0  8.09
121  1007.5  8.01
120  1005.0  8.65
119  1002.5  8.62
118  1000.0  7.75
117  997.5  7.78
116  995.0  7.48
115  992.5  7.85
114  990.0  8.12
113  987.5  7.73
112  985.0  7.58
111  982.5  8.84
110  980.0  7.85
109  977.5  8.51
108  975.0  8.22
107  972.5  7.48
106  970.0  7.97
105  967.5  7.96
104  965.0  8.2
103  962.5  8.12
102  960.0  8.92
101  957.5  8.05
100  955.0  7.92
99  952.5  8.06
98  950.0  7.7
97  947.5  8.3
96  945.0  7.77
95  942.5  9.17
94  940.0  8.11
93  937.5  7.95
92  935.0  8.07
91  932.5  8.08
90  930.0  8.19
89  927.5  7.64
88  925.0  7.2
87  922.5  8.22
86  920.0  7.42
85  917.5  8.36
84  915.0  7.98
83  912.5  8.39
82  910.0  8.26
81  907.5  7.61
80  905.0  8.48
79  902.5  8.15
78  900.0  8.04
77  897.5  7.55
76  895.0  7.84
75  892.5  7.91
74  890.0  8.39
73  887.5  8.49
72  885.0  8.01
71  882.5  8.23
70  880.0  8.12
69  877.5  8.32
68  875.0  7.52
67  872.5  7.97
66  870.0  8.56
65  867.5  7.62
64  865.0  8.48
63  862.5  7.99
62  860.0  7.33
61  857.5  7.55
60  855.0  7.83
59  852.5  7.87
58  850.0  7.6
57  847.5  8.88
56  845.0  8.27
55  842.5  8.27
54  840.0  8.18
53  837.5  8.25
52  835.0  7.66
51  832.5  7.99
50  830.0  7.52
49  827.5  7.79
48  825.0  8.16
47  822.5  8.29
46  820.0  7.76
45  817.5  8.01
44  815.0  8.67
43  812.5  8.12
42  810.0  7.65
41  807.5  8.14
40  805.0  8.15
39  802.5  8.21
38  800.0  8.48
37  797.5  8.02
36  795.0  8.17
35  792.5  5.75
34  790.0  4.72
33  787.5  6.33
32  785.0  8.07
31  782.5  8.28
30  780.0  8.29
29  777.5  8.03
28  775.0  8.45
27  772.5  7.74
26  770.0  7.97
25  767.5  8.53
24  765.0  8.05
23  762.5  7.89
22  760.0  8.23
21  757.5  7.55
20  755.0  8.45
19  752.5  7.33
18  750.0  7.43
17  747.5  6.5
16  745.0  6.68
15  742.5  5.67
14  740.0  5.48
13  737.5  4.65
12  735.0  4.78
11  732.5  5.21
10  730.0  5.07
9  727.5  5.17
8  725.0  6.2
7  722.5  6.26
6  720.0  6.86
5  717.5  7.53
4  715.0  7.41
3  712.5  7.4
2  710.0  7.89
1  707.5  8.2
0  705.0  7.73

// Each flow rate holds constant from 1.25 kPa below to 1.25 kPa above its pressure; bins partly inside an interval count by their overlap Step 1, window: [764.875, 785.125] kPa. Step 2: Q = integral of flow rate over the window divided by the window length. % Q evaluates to 8.17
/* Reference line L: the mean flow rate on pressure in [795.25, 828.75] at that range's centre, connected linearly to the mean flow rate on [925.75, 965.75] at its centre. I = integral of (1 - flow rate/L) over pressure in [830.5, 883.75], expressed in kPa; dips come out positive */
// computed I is 0.7 kPa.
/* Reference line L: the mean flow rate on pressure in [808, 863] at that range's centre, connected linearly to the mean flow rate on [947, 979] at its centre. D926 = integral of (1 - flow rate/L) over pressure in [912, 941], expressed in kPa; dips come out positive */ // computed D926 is 0.41 kPa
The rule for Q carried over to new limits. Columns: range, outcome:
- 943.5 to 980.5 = 8.08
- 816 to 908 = 8.02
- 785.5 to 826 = 7.67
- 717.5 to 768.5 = 6.61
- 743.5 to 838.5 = 7.76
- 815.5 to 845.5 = 8.02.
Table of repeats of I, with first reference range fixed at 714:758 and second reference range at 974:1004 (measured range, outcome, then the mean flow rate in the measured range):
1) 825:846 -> -3.02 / 8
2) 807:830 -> -3.87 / 8.03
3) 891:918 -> -2.12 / 8.05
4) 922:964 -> -1.98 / 8.08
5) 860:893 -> -3.76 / 8.1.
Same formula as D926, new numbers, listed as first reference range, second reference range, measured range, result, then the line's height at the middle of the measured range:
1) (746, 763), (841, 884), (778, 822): 0.4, 7.78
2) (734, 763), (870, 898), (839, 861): -0.7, 7.73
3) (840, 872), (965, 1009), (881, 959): -0.2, 8.03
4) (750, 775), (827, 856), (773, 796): 1.8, 7.98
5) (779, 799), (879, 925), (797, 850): -4.6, 7.47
